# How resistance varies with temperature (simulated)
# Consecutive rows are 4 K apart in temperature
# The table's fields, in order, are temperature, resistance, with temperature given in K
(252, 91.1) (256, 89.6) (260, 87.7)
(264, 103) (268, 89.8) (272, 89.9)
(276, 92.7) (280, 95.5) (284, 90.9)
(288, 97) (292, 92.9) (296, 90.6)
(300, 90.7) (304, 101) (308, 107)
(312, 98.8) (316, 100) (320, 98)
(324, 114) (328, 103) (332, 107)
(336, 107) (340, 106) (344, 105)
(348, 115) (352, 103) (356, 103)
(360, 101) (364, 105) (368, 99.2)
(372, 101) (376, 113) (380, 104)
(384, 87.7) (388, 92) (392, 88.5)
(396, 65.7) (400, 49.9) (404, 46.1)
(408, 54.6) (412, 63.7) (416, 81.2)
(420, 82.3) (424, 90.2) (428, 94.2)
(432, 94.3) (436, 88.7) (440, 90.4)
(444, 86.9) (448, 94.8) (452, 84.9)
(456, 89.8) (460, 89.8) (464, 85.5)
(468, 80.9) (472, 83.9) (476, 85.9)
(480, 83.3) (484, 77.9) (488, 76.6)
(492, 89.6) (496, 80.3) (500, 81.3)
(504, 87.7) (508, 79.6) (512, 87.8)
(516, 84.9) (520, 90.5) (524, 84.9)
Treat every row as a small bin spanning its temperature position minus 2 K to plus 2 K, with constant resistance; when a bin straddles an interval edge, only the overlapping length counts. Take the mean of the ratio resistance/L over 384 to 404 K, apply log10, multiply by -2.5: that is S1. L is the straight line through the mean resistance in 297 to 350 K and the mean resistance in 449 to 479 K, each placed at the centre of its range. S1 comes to 0.29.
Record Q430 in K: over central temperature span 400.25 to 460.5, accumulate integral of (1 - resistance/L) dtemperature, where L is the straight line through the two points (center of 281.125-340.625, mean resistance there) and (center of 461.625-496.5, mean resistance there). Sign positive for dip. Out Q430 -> 4.5 K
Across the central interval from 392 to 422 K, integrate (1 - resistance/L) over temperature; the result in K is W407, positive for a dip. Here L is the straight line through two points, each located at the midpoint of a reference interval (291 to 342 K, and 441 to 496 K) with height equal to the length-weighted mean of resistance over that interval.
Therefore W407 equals 8.73 K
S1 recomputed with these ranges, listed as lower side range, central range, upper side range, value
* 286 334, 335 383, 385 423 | -0.235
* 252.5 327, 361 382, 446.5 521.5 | -0.144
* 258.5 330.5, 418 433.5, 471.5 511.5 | -0.032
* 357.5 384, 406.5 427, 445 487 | 0.235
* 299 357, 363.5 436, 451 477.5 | 0.133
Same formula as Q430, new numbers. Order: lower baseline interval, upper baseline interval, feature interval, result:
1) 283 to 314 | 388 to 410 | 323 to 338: -3.7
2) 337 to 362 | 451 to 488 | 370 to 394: 0.5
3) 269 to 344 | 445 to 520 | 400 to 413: 5.4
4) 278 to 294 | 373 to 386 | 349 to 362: -0.5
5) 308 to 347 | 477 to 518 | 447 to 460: -0.1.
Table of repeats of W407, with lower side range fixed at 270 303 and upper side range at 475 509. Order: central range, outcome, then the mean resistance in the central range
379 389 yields -0.7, 93.9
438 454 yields -0.8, 89.2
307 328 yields -2.8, 103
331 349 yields -3.5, 108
